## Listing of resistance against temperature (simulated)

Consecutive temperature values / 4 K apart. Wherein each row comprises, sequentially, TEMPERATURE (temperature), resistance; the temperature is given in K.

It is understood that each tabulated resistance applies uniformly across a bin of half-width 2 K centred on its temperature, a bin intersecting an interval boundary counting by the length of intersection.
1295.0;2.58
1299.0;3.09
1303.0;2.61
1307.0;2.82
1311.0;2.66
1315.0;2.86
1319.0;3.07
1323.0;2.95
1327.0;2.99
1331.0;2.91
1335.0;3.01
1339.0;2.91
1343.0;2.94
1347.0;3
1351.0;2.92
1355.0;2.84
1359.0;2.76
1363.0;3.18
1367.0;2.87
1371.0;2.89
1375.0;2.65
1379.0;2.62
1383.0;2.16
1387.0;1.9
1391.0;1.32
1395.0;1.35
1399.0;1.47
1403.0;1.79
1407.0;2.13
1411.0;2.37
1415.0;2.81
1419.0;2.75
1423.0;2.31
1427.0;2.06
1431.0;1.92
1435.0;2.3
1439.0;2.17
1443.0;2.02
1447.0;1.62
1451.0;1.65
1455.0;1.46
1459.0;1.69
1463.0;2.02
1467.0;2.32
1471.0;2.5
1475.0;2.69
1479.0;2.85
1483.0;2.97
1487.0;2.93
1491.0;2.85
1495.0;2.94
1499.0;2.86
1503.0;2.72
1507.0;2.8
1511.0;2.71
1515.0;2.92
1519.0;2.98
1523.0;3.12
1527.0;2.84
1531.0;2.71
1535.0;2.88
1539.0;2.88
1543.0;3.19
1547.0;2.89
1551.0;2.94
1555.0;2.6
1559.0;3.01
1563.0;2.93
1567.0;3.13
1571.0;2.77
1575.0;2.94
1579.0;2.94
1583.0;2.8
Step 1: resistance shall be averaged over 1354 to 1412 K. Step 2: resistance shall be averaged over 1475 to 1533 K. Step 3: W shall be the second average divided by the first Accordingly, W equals 1.26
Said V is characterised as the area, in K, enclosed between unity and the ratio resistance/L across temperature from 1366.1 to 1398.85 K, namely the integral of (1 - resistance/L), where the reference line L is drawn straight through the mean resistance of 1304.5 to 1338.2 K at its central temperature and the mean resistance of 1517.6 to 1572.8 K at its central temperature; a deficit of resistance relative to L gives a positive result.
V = 8.5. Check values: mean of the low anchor 2.9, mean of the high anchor 2.92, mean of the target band 2.16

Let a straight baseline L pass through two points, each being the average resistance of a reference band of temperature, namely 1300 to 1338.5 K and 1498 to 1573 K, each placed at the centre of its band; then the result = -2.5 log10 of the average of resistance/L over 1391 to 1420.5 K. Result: 0.381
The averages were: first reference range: 2.88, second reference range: 2.89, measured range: 2.03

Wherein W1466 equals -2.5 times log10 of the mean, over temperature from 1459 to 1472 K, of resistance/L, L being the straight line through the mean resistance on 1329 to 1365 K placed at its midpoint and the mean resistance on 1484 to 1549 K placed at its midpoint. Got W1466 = 0.32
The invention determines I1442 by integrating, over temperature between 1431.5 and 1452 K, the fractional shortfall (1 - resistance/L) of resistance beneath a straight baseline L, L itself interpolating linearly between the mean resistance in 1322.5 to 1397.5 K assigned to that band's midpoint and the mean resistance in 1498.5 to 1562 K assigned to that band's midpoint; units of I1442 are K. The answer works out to 5.8 K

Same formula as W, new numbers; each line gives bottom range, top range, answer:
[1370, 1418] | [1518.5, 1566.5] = 1.38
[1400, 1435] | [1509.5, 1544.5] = 1.30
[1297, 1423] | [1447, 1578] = 1.04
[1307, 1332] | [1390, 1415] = 0.63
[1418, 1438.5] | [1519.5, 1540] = 1.29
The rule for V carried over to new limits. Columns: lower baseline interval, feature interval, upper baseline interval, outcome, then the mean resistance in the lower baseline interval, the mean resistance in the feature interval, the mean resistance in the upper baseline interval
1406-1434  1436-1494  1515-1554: 6.9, 2.34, 2.28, 2.93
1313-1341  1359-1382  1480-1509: 1.0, 2.96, 2.81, 2.87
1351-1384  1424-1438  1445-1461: -1.6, 2.77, 2.11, 1.6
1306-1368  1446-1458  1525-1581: 5.5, 2.92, 1.58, 2.9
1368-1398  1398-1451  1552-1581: 4.0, 2.13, 2.13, 2.9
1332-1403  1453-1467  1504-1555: 4.7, 2.5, 1.81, 2.89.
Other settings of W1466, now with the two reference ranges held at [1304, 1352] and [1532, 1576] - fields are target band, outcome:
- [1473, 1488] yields 0.02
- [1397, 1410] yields 0.50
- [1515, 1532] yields 0.00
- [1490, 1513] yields 0.04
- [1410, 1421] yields 0.10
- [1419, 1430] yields 0.27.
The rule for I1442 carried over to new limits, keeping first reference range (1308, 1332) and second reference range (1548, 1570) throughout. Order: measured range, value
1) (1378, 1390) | 3.3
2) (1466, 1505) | 1.8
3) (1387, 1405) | 8.5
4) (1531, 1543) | 0.0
